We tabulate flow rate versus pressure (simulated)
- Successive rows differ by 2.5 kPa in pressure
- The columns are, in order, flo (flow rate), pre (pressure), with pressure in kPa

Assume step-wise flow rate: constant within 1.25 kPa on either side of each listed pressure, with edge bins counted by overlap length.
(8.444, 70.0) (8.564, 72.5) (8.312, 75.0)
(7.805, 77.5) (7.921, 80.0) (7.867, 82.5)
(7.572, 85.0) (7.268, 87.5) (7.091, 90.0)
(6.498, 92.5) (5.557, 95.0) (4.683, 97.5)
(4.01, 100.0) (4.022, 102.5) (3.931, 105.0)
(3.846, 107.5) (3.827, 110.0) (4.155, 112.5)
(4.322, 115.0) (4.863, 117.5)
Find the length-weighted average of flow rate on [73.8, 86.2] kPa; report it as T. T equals 7.9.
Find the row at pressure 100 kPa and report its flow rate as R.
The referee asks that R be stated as 4.01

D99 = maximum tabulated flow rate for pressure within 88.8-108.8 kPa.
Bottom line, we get 7.091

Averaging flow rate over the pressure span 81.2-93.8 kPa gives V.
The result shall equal 7.26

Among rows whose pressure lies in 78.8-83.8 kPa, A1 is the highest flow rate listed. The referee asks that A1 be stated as 7.921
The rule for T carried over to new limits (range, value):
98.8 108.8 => 3.95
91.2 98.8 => 5.58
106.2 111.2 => 3.84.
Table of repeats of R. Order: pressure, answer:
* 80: 7.921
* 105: 3.931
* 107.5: 3.846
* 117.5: 4.863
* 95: 5.557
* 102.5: 4.022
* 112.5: 4.155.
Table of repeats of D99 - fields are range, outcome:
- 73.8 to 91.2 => 8.312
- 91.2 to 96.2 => 6.498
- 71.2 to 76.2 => 8.564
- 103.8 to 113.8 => 4.155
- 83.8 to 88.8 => 7.572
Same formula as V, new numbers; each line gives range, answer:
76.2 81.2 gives 7.87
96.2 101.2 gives 4.36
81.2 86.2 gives 7.72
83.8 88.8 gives 7.42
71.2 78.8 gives 8.23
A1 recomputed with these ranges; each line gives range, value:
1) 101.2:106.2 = 4.022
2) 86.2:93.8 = 7.268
